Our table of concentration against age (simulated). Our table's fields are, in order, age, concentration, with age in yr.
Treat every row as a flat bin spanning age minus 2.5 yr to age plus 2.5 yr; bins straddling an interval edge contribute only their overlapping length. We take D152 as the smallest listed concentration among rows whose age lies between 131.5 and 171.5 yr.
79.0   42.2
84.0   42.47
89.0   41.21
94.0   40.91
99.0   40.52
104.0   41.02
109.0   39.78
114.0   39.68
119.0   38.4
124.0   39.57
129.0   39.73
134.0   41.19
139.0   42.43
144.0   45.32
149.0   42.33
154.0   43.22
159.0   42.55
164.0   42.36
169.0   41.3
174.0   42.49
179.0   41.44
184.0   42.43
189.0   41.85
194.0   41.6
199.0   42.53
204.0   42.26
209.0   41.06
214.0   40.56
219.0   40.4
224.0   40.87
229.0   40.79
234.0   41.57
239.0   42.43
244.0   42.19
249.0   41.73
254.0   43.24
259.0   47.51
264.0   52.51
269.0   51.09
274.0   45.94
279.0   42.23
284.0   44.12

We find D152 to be 41.19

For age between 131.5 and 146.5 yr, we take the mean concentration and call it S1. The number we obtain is 43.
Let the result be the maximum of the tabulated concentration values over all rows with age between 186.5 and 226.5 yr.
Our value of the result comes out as 42.53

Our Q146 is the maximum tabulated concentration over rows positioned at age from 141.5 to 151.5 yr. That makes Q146 45.32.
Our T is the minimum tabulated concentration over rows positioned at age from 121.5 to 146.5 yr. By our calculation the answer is 39.57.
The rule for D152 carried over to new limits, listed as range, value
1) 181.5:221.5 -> 40.4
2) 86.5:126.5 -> 38.4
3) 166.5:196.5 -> 41.3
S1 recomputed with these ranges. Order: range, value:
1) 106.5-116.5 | 39.7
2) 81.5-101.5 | 41.3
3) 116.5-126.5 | 39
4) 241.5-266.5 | 45.4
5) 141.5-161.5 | 43.4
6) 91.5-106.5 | 40.8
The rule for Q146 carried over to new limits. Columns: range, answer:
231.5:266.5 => 52.51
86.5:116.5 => 41.21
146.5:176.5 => 43.22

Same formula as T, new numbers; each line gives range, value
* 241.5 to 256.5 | 41.73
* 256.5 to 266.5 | 47.51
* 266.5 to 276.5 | 45.94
